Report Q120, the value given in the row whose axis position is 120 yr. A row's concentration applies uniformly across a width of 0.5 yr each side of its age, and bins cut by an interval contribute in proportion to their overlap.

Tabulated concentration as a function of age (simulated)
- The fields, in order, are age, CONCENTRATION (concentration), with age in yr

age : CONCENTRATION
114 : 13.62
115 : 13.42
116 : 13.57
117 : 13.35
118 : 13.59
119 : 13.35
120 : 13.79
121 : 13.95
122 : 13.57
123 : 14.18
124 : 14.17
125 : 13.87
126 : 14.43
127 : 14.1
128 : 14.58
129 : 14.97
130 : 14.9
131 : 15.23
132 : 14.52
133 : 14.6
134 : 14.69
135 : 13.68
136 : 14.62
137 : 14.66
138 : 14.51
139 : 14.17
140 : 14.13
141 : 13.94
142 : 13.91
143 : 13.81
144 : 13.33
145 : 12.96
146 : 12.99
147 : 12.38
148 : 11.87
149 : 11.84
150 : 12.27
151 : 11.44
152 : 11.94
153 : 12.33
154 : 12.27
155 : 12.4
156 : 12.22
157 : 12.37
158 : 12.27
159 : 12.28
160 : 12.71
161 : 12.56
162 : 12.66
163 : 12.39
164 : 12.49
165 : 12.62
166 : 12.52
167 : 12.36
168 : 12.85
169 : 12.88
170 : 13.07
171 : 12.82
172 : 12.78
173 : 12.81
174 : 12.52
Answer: 13.79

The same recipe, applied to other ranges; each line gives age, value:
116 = 13.57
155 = 12.4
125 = 13.87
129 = 14.97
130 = 14.9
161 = 12.56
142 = 13.91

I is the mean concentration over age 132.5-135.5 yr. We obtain 14.3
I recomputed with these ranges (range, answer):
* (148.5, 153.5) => 12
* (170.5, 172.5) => 12.8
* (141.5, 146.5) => 13.4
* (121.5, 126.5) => 14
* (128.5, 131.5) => 15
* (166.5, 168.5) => 12.6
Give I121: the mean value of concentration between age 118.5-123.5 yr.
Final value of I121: 13.8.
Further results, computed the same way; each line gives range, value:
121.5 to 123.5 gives 13.9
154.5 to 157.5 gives 12.3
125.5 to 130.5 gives 14.6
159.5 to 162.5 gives 12.6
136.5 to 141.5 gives 14.3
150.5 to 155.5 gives 12.1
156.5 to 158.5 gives 12.3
